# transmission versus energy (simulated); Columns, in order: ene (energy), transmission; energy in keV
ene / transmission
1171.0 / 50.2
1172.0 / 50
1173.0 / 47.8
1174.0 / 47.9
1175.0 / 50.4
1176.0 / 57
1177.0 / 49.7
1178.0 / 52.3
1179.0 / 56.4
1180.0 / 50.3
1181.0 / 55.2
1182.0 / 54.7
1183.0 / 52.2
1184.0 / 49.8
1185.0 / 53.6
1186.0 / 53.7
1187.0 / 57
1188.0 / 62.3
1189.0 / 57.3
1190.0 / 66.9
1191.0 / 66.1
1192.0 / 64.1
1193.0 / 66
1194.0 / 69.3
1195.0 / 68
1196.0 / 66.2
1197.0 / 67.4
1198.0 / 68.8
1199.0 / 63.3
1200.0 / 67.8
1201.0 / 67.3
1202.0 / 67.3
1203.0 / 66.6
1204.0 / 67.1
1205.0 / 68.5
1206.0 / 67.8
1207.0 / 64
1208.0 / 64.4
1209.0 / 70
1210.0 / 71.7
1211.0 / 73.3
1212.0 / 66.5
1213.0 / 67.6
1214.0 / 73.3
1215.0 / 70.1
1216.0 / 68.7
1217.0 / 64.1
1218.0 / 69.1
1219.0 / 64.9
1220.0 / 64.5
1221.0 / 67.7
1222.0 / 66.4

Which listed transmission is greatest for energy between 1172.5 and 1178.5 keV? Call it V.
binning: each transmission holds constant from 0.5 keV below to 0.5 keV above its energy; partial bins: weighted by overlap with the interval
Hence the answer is 57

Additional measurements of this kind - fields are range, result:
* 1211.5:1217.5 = 73.3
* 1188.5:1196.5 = 69.3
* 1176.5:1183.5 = 56.4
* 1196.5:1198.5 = 68.8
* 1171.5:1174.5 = 50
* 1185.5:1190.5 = 66.9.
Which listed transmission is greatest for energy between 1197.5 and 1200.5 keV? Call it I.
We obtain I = 68.8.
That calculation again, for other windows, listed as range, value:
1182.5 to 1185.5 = 53.6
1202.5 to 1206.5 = 68.5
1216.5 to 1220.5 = 69.1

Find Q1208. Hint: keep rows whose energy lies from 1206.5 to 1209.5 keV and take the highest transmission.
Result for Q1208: 70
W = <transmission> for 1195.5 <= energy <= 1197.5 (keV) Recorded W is 66.8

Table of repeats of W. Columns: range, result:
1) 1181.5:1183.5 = 53.5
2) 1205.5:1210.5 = 67.6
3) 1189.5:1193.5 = 65.8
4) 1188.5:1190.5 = 62.1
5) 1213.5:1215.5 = 71.7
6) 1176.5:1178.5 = 51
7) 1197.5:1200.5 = 66.6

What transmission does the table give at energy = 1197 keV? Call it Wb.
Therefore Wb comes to 67.4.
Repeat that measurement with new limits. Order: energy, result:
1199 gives 63.3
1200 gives 67.8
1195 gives 68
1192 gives 64.1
